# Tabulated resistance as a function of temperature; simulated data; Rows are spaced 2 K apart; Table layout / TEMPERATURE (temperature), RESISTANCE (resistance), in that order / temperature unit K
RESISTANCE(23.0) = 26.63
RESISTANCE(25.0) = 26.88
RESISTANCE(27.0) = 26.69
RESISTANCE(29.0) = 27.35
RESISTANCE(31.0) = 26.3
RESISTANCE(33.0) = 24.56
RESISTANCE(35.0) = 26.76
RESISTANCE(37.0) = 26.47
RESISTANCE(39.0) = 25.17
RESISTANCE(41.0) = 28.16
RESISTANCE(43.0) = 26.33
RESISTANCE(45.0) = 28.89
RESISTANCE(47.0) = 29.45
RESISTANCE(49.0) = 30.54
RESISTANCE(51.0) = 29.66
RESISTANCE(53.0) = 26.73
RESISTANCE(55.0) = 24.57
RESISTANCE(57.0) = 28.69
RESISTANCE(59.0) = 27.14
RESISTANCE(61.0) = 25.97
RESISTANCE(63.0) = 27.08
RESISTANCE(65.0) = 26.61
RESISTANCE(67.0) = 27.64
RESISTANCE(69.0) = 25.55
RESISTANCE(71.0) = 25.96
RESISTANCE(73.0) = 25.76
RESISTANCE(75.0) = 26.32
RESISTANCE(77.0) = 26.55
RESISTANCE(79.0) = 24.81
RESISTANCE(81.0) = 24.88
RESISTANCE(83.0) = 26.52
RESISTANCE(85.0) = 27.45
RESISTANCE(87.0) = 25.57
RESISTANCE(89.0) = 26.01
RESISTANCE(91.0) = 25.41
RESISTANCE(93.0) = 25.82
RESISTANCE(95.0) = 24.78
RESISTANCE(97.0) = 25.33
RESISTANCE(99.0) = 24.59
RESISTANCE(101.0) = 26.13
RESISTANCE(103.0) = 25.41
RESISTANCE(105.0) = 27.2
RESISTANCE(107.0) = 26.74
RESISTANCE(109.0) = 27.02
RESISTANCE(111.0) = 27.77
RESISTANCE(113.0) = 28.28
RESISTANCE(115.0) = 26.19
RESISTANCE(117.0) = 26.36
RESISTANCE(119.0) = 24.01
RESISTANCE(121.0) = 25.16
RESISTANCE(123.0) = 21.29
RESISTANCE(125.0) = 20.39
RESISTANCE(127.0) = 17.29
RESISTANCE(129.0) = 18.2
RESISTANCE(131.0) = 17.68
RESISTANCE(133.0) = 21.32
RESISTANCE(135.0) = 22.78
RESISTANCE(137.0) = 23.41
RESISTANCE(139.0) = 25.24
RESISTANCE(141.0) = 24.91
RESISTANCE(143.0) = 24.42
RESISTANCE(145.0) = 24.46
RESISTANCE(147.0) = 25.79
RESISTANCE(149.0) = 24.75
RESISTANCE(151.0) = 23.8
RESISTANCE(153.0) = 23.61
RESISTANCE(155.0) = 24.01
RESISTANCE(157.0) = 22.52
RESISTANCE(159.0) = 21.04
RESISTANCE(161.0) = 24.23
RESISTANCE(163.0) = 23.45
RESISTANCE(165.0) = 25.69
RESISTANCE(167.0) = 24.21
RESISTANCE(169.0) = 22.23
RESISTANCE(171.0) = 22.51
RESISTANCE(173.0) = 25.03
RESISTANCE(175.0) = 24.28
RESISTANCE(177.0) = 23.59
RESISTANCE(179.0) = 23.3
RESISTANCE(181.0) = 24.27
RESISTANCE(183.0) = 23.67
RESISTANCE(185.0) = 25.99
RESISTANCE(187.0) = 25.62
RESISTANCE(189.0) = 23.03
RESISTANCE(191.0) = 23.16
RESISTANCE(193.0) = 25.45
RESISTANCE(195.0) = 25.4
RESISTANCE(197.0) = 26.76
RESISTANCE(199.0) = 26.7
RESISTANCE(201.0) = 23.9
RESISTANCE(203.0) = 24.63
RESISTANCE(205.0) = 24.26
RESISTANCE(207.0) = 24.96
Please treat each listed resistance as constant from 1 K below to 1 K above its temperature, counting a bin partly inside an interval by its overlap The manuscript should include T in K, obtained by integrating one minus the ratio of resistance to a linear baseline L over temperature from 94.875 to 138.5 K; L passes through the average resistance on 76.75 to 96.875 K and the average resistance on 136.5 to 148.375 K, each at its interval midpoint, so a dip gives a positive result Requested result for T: 2.2 K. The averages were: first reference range 25.7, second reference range 24.8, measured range 24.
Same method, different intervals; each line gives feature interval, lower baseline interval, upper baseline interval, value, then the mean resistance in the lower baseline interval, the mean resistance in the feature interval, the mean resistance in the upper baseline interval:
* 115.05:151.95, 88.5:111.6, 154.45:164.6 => 2.18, 26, 22.9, 23.2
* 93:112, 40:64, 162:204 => 0.27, 27.8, 26.1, 24.4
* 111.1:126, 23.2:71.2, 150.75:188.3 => 0.28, 27.1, 24.7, 23.8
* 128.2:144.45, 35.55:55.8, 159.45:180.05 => 1.60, 27.6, 22.4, 23.8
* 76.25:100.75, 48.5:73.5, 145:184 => 0.49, 27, 25.6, 23.8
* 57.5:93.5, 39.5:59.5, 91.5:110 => 0.93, 28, 26.2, 25.9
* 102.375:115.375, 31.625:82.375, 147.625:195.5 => -0.77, 26.8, 27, 24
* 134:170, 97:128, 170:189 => 0.85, 24.9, 23.9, 24.2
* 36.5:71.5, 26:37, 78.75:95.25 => -1.57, 26.3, 27.3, 25.8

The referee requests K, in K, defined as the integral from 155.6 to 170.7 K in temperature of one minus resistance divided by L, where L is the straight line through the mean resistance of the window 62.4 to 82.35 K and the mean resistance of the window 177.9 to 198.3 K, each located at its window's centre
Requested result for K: 1.01 K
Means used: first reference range 26.1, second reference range 24.7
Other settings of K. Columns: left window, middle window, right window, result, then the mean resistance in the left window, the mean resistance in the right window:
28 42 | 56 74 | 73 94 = -0.4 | 26.4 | 25.9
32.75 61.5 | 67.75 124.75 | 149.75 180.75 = 0.1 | 27.4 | 23.6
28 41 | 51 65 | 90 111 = -0.4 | 26.3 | 25.9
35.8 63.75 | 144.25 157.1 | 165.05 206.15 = 0.5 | 27.5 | 24.4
